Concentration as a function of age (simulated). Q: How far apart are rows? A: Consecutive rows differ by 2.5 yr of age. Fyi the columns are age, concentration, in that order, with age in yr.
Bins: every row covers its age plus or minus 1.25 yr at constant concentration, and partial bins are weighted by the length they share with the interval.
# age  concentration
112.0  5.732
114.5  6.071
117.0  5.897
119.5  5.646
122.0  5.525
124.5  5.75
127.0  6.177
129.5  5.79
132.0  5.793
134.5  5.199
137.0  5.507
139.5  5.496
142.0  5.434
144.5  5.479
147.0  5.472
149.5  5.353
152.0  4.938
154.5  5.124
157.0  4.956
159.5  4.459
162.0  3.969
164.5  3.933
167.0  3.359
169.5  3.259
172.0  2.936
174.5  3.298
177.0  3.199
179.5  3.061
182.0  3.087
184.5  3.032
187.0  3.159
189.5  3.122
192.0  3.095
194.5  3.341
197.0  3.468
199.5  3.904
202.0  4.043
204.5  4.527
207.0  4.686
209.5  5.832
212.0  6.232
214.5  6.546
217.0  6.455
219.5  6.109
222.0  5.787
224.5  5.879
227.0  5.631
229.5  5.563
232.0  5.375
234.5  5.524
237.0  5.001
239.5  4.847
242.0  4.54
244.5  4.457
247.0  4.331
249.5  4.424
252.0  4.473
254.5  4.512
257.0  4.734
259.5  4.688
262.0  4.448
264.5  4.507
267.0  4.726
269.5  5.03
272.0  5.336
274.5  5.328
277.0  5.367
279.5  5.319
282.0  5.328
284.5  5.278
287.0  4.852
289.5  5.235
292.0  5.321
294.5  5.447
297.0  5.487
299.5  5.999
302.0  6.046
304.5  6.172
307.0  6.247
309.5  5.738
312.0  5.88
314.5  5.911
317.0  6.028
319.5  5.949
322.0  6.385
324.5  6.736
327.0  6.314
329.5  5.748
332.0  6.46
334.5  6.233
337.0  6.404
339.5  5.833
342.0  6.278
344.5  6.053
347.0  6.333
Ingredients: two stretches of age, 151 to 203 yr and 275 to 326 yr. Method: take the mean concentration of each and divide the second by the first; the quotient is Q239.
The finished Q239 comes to 1.57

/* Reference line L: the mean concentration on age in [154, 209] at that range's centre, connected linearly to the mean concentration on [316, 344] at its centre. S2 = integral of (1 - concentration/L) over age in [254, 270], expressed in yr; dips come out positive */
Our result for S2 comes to 1.3 yr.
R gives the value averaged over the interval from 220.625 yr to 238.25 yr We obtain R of 5.54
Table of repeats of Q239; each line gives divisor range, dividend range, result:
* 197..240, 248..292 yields 0.92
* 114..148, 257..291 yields 0.89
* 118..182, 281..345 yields 1.25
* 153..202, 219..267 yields 1.39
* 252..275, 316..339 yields 1.31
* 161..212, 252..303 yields 1.39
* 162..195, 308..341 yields 1.89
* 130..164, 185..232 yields 0.94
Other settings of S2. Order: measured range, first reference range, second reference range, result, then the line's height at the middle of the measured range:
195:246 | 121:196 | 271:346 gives -2.0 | 4.99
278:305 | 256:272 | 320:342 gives -0.6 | 5.36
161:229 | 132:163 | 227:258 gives 9.7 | 5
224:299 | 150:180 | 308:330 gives 3.4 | 5.28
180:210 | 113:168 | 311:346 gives 9.9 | 5.52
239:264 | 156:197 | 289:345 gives 1.4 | 4.81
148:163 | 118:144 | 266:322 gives 2.1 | 5.62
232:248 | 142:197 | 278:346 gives 0.1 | 4.88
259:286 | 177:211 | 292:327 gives 1.2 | 5.26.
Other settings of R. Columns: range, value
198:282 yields 5.09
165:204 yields 3.33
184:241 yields 4.86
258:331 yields 5.55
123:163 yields 5.32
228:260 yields 4.81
